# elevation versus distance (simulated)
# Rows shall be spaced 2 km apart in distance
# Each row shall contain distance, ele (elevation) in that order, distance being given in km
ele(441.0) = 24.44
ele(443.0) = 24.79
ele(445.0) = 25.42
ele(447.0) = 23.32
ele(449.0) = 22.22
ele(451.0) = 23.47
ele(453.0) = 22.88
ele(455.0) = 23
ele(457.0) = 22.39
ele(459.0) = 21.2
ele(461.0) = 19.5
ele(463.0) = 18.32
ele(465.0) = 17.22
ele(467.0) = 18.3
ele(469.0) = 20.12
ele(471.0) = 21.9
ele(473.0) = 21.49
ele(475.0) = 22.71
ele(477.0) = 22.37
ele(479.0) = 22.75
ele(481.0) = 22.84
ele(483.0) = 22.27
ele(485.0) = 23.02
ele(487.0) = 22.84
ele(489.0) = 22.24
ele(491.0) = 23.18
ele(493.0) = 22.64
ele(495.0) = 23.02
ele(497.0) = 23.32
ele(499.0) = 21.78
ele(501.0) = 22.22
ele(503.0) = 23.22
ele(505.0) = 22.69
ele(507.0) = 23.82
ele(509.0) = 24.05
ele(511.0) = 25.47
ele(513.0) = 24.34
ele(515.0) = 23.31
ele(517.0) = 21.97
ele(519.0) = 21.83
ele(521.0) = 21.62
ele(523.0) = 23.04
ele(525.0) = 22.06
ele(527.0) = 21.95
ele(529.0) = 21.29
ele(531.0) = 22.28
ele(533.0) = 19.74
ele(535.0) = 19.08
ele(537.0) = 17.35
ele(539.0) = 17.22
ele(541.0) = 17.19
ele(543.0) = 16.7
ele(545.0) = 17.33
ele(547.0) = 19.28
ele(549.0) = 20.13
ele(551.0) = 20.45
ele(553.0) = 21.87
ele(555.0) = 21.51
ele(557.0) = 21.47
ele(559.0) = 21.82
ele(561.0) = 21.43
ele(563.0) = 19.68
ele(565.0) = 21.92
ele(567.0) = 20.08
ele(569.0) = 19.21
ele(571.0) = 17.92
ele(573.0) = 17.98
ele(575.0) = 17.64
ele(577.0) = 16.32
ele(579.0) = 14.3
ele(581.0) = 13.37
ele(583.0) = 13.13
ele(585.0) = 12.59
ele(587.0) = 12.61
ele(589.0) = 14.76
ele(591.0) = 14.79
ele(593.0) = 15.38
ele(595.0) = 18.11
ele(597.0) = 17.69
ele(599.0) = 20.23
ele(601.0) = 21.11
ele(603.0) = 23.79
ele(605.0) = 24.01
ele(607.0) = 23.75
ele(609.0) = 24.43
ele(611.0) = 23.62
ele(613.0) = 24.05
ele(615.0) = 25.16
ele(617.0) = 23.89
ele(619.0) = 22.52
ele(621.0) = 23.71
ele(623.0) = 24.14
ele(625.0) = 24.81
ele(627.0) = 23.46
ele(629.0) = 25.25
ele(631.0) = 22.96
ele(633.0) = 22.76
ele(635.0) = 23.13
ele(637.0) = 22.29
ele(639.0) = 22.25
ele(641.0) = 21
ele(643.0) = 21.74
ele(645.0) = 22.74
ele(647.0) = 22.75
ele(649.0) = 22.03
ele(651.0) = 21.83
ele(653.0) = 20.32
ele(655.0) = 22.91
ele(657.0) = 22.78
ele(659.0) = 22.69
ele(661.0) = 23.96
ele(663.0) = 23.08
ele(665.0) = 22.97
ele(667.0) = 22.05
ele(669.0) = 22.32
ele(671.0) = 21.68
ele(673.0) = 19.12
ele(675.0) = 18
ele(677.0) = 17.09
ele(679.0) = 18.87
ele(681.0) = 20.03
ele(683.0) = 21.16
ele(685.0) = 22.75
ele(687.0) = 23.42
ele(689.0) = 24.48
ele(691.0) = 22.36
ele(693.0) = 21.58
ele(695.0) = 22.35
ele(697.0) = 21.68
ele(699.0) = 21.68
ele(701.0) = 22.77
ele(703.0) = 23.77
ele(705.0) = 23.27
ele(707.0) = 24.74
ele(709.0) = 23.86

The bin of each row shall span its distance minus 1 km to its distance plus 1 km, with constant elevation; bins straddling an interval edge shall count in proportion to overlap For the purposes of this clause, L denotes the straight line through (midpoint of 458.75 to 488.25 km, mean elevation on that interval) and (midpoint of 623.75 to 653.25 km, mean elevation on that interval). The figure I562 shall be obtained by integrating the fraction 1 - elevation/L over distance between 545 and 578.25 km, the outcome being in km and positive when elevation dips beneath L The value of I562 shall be 3.3 km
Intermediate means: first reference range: 21.1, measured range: 19.8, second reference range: 22.7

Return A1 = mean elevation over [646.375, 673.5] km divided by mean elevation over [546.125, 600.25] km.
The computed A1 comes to 1.23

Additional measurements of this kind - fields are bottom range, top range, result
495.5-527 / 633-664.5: 0.98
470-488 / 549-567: 0.94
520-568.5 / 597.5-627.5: 1.16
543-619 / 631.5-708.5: 1.14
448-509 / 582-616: 0.88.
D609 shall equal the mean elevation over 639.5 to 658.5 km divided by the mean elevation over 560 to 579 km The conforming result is 1.2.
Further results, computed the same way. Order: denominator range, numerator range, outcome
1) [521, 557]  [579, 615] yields 0.94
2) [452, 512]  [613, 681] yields 1.01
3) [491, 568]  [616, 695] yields 1.04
